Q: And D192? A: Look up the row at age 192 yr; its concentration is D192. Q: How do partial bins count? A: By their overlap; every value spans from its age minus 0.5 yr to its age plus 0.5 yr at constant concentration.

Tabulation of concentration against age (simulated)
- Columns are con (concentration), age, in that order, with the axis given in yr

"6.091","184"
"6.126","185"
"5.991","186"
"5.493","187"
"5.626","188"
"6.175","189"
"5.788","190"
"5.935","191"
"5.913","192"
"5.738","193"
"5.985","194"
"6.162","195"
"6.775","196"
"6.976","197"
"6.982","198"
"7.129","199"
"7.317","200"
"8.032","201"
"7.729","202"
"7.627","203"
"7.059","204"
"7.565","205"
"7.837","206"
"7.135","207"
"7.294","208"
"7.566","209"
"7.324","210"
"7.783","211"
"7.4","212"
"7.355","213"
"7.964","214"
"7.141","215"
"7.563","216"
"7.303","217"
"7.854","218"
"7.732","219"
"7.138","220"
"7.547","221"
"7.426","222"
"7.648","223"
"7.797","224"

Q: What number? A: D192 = 5.913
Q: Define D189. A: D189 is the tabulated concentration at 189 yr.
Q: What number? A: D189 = 6.175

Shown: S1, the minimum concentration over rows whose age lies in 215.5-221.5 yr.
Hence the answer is 7.138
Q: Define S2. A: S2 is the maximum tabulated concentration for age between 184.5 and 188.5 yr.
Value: 6.126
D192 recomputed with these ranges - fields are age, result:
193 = 5.738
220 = 7.138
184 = 6.091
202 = 7.729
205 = 7.565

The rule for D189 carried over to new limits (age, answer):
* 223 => 7.648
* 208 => 7.294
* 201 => 8.032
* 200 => 7.317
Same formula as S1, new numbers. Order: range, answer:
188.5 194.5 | 5.738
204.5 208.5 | 7.135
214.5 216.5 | 7.141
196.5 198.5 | 6.976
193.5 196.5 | 5.985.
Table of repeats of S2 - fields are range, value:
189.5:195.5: 6.162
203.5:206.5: 7.837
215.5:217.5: 7.563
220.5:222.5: 7.547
